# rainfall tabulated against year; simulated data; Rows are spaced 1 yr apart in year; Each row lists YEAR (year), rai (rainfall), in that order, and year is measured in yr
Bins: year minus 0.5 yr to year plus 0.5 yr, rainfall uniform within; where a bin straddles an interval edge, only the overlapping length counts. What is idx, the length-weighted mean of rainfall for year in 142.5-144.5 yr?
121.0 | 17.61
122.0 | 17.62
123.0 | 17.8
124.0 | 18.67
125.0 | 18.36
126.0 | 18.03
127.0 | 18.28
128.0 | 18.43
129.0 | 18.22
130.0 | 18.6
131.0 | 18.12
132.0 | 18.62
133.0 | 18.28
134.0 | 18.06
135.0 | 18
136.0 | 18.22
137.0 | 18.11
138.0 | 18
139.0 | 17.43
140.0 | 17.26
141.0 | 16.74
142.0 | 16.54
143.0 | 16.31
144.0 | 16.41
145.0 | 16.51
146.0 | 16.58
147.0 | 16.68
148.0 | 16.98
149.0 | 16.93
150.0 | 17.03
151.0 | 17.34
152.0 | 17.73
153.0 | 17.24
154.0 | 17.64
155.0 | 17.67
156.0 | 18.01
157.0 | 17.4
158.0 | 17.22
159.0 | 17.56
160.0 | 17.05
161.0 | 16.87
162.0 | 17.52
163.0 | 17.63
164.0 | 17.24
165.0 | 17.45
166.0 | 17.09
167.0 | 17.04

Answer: 16.4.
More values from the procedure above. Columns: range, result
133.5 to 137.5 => 18.1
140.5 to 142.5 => 16.6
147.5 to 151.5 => 17.1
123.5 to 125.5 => 18.5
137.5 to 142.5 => 17.2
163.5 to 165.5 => 17.3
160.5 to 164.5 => 17.3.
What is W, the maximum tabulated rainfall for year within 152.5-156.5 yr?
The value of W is 18.01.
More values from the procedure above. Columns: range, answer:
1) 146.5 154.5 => 17.73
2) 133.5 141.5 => 18.22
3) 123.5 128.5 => 18.67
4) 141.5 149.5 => 16.98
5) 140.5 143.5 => 16.74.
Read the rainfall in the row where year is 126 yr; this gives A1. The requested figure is 18.03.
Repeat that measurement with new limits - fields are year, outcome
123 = 17.8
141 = 16.74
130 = 18.6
